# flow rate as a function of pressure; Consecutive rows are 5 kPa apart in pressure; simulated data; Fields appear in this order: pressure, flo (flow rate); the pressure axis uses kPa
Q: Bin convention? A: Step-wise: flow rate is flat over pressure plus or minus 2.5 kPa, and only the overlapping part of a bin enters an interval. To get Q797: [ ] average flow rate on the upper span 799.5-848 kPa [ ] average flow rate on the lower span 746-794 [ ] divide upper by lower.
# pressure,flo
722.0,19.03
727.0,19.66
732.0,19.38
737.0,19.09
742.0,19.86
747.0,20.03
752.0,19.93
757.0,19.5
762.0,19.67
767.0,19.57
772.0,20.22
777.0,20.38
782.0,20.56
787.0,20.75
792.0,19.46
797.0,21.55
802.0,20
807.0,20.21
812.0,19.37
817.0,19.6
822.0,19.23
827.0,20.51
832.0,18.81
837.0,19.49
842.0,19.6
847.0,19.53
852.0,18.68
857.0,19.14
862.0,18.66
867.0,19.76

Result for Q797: 0.98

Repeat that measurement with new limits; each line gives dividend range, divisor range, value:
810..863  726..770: 0.99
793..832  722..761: 1.02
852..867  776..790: 0.93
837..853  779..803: 0.94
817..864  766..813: 0.95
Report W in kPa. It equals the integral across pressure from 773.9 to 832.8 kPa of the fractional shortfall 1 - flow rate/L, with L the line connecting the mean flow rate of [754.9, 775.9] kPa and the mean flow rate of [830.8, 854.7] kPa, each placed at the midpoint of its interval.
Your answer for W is -1.7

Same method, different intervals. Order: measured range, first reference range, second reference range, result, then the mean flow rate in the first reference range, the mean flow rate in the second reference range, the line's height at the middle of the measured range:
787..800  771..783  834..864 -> -0.27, 20.4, 19.2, 20.1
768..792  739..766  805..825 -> -0.75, 19.8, 19.6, 19.7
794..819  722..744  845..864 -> -1.27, 19.4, 19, 19.2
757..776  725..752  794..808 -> 0.23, 19.6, 20.6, 20.1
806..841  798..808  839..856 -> 0.44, 20.3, 19.3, 19.8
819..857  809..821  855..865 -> -0.38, 19.5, 18.9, 19.2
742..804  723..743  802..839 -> -1.90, 19.4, 19.6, 19.5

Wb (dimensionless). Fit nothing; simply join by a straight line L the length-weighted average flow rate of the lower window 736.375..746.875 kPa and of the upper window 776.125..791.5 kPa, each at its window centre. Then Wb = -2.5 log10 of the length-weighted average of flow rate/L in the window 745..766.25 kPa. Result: 0.009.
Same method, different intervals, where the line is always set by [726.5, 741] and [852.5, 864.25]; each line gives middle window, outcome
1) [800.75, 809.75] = -0.056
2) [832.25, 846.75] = -0.027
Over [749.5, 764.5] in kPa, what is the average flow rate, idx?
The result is 19.7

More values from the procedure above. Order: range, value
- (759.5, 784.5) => 20.1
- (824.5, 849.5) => 19.6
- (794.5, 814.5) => 20.3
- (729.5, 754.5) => 19.7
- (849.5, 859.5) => 18.9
